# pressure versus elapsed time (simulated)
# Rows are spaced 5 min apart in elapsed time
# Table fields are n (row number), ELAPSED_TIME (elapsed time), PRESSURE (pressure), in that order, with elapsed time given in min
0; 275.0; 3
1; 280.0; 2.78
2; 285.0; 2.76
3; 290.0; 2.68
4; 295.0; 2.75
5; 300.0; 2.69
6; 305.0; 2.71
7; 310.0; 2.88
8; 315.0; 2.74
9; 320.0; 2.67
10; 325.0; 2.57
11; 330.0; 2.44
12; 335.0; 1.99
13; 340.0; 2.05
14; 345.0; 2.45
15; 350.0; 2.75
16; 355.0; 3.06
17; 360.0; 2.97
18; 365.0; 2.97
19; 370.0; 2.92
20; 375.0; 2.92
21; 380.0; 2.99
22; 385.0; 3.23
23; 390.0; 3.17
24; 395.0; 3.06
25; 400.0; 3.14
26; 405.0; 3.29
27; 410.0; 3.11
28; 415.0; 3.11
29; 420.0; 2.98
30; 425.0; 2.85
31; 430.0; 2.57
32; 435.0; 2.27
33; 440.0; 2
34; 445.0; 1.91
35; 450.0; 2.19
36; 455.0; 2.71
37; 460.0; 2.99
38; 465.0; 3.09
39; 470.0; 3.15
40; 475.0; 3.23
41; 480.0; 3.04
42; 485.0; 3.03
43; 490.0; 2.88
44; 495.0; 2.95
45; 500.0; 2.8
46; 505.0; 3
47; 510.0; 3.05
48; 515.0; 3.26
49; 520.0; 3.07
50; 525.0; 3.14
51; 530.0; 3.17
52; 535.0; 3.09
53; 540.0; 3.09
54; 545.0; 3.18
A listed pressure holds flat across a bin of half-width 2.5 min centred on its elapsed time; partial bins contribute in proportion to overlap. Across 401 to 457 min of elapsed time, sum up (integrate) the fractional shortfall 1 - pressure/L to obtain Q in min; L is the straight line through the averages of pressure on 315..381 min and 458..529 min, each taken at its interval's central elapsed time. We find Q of 4.4 min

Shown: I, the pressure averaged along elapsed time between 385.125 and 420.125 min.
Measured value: 3.14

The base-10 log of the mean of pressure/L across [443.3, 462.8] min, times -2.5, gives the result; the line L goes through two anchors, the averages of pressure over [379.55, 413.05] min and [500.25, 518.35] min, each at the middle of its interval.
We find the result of 0.24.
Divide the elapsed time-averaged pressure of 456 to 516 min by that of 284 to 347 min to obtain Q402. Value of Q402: 1.2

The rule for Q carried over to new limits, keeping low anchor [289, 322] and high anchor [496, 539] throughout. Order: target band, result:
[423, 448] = 5.4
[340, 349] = 1.3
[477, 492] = 0.1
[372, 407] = -2.9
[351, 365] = -0.8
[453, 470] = 0.1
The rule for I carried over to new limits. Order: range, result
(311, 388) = 2.72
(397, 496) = 2.82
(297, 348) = 2.52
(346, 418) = 3.04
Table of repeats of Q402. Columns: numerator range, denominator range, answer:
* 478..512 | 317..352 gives 1.23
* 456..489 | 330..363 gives 1.20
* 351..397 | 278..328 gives 1.11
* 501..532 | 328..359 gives 1.25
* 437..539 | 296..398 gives 1.04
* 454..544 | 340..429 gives 1.03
